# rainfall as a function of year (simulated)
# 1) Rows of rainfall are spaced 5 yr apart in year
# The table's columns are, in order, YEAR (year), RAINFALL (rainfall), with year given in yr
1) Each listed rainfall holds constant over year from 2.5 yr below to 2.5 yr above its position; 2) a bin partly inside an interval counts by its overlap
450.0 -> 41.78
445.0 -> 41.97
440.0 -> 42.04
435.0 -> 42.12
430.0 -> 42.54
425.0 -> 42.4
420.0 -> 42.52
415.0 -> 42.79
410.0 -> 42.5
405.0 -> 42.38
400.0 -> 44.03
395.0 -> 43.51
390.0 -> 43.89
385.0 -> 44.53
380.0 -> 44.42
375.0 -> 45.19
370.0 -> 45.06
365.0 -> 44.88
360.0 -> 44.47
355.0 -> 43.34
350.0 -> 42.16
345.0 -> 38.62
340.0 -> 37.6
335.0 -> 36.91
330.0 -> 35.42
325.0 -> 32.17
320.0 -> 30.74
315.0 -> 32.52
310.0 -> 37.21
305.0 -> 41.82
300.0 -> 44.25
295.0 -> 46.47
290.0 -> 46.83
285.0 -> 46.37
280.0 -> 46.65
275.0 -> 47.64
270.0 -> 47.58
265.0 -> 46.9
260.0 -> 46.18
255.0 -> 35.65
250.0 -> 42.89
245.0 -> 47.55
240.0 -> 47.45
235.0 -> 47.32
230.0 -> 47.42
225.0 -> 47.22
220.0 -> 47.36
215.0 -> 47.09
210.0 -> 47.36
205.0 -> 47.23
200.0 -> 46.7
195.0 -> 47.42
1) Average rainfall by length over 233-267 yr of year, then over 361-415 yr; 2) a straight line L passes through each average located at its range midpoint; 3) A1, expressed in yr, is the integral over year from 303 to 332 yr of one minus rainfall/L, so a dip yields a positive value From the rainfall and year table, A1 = 6.2 yr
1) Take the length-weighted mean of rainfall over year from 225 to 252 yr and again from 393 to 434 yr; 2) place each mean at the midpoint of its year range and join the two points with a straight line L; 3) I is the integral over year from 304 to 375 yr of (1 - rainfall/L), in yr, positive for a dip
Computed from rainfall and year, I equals 8.70 yr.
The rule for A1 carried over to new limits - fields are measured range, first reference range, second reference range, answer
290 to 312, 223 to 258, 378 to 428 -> 0.7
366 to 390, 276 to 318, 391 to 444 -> -1.1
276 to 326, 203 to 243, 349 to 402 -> 5.2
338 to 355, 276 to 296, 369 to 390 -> 2.0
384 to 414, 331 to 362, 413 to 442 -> -1.3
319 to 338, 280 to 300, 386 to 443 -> 4.6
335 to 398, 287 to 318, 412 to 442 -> -1.4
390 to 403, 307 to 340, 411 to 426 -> -1.0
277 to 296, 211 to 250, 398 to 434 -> -0.4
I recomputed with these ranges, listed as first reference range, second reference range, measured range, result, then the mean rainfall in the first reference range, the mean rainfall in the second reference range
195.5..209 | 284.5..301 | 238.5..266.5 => 1.4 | 47.1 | 46.1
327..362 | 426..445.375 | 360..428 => -4.5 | 39.6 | 42.2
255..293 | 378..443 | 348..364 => 0.3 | 46.1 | 43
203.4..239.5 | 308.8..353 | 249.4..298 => -4.2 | 47.3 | 36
